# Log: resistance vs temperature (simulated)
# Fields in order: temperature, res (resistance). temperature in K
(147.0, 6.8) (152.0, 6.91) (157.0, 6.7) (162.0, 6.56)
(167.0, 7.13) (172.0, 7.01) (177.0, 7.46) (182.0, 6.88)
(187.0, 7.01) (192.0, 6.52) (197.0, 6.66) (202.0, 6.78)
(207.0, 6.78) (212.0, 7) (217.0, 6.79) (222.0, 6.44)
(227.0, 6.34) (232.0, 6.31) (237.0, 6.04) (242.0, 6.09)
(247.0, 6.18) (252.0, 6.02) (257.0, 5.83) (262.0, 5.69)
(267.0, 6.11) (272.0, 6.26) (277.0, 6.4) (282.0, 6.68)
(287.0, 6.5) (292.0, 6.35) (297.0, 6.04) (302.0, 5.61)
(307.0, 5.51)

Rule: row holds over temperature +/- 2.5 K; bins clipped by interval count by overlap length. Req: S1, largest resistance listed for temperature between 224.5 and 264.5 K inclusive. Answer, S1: 6.34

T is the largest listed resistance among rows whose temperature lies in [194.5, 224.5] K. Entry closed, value 7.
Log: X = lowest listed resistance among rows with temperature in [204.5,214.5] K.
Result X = 6.78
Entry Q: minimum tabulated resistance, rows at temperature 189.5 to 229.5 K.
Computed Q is 6.34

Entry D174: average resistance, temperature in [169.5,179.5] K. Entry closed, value 7.23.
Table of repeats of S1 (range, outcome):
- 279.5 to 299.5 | 6.68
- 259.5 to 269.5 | 6.11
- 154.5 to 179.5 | 7.46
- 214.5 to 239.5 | 6.79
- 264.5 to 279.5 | 6.4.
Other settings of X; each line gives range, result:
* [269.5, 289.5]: 6.26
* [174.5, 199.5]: 6.52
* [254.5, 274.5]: 5.69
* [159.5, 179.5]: 6.56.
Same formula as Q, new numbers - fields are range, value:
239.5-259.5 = 5.83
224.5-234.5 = 6.31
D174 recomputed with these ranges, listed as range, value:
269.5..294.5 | 6.44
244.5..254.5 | 6.1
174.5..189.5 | 7.12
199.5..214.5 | 6.85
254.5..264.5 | 5.76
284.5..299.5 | 6.3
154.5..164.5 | 6.63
